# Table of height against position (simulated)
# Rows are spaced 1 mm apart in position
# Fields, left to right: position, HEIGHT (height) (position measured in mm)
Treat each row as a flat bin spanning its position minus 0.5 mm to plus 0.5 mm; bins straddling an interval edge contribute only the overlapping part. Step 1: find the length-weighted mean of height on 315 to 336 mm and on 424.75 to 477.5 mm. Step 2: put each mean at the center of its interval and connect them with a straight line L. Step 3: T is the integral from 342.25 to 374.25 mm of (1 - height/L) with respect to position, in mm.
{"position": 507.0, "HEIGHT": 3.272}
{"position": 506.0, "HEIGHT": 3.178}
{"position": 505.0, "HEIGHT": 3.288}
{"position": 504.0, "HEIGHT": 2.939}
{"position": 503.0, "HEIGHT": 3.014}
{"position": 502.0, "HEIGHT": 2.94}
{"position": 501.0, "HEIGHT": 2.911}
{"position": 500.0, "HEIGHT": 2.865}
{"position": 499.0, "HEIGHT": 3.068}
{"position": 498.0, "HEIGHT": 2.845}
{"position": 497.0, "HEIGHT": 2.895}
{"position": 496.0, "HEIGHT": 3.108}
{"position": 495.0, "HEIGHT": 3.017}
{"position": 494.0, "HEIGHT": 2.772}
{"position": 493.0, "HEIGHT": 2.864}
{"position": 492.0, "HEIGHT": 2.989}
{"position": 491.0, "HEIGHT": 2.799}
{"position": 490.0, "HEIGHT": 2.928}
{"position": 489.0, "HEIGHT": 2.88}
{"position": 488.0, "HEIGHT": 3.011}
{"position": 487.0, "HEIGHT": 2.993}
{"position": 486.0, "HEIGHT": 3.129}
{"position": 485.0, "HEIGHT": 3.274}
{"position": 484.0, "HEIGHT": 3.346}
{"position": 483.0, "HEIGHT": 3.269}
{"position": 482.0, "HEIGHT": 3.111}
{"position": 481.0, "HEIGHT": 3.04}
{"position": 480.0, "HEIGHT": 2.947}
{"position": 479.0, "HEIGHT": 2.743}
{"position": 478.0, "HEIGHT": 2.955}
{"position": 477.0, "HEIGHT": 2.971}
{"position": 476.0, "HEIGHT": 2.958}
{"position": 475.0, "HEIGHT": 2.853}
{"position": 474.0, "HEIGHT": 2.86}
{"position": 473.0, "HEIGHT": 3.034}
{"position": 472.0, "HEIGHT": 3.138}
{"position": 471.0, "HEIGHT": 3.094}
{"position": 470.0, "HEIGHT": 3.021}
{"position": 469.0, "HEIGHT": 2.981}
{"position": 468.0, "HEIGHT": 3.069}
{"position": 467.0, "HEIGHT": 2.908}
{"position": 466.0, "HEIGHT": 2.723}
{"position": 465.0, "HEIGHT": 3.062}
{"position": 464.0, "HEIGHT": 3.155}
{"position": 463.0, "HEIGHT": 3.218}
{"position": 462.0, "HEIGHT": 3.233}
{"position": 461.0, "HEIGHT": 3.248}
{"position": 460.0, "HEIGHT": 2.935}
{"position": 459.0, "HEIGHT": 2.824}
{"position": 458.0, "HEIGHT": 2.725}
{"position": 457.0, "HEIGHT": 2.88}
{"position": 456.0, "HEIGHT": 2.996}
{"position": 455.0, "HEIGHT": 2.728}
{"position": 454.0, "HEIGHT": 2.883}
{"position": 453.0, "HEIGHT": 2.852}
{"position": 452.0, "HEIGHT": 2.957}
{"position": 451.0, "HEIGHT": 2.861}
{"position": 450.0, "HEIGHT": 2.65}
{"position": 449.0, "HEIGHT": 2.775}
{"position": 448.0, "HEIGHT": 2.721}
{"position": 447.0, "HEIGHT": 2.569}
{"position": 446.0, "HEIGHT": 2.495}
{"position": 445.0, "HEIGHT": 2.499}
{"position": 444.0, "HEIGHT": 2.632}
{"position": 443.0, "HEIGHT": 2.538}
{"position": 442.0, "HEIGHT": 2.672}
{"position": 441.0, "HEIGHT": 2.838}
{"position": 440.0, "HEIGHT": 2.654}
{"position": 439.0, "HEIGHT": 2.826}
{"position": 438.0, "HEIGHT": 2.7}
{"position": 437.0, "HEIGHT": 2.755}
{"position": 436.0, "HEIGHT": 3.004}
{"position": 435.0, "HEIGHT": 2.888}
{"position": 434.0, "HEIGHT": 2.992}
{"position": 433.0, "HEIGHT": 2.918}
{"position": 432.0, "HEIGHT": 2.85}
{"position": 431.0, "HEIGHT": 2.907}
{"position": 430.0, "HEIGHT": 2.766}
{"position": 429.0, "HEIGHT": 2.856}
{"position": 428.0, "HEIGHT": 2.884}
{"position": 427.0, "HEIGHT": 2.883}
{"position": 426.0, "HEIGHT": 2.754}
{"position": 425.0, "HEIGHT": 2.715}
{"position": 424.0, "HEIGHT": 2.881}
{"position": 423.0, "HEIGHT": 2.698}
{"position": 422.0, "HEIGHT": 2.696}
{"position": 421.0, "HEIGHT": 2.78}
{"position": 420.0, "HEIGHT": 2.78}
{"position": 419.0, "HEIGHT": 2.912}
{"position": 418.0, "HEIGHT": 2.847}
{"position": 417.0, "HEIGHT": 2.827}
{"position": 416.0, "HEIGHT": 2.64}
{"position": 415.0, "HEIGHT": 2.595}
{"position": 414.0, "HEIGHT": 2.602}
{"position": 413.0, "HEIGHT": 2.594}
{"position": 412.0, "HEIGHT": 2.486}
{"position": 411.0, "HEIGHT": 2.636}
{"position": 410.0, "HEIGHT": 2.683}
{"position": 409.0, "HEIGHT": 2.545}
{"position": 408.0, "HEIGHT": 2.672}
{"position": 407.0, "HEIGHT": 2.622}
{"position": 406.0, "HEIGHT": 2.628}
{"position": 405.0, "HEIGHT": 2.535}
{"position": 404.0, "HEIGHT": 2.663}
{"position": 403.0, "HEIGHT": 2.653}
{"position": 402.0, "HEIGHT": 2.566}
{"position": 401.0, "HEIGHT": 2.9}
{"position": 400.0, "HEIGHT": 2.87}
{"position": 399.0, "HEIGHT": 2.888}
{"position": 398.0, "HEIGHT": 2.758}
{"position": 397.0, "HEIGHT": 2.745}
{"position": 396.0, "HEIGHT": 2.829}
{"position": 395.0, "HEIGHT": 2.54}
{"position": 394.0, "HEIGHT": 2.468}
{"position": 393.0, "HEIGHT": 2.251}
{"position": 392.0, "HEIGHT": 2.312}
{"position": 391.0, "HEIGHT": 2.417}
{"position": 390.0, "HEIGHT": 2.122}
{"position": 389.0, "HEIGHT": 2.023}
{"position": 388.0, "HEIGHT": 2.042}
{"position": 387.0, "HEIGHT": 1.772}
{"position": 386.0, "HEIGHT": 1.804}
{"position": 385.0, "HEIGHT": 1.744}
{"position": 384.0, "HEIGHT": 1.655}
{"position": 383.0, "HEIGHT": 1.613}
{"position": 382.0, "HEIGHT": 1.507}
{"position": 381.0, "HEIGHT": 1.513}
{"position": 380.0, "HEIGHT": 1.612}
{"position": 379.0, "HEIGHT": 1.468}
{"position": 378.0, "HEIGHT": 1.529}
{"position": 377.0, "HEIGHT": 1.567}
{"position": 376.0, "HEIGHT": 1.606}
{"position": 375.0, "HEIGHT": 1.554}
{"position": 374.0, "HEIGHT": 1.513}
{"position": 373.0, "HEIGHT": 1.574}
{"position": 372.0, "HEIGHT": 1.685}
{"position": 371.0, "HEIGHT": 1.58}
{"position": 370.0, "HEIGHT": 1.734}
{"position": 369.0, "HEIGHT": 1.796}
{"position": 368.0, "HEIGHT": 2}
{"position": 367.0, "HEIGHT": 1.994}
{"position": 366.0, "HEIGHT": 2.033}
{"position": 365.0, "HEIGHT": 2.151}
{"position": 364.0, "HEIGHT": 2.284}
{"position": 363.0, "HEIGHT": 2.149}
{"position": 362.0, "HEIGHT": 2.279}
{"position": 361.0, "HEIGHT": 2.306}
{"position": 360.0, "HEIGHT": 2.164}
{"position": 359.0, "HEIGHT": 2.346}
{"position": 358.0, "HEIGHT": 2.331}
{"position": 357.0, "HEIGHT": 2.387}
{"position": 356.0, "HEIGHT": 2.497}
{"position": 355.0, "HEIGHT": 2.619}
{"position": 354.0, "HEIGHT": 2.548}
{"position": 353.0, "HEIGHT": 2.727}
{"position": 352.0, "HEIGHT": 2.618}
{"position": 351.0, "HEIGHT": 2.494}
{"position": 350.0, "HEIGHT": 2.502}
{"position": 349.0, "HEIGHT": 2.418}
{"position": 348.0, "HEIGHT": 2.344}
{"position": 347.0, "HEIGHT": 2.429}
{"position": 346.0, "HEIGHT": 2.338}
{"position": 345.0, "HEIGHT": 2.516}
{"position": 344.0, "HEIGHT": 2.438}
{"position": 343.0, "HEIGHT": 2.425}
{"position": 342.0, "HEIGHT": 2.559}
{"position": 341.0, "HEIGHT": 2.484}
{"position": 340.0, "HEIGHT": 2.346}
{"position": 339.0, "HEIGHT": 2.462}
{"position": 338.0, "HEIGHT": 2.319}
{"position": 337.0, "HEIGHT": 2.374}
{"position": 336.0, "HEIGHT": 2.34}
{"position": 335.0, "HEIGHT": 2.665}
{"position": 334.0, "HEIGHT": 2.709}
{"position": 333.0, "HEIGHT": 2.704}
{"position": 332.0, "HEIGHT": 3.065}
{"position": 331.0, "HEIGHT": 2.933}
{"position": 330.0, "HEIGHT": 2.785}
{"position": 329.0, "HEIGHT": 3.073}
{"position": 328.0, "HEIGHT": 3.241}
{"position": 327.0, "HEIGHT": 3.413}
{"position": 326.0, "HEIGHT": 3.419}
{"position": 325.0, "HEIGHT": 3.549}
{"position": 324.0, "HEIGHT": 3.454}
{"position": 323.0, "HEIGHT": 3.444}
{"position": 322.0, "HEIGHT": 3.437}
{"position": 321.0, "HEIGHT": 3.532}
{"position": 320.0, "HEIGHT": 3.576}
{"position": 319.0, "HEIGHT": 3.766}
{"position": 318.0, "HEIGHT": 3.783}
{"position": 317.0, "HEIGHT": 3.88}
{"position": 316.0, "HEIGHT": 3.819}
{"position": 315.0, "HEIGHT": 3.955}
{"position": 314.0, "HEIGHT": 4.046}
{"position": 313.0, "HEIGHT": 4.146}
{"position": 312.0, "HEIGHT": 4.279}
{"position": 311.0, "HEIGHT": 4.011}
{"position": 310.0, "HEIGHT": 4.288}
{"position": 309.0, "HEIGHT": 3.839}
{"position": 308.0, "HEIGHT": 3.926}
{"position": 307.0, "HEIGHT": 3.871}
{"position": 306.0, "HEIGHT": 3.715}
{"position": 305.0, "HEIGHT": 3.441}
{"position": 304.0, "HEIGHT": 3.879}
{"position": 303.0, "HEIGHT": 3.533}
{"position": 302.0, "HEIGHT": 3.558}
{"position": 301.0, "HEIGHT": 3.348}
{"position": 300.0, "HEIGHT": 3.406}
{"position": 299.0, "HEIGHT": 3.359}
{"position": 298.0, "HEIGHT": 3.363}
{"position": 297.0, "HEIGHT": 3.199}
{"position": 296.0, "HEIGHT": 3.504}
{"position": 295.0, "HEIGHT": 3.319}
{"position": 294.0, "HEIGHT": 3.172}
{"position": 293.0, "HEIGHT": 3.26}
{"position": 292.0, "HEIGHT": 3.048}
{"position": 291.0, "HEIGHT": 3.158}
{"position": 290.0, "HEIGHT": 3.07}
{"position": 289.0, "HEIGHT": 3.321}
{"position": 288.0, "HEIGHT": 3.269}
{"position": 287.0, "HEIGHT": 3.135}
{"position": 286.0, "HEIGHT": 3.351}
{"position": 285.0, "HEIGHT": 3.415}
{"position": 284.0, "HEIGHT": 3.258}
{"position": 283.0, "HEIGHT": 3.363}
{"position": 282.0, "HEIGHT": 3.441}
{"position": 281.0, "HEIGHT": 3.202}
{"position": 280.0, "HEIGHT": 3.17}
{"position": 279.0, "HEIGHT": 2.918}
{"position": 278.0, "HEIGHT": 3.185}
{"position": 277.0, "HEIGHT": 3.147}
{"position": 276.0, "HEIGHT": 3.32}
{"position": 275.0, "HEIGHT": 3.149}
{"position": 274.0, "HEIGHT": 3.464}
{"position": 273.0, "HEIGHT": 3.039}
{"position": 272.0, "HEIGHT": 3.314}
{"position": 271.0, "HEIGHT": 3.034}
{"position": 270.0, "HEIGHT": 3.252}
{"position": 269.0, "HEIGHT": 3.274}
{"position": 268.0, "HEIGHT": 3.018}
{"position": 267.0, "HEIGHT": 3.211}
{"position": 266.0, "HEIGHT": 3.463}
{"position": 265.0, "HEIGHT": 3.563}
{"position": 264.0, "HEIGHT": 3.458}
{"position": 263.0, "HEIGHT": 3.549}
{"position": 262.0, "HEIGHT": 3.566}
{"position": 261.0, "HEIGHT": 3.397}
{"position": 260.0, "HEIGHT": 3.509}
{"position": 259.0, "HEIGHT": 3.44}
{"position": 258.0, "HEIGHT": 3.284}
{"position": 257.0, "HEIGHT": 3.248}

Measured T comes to 9.62 mm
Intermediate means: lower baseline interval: 3.3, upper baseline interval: 2.87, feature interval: 2.23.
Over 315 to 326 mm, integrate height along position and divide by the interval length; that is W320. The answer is 3.63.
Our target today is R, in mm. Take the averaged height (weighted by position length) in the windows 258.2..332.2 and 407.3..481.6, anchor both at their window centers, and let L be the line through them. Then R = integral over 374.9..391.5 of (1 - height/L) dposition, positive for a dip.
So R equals 7.2 mm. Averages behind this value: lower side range 3.43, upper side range 2.83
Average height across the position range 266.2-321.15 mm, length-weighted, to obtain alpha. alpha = 3.46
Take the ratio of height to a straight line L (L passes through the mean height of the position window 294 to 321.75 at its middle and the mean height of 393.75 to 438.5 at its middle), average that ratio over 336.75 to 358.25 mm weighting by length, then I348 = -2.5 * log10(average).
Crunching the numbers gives 0.33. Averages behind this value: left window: 3.7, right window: 2.74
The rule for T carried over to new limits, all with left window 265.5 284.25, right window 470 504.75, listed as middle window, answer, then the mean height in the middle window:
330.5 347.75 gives 3.4 mm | 2.53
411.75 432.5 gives 2.0 mm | 2.76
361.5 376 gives 5.8 mm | 1.87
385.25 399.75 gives 3.5 mm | 2.35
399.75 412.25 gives 1.7 mm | 2.65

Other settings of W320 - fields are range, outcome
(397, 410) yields 2.69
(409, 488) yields 2.86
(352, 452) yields 2.42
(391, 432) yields 2.7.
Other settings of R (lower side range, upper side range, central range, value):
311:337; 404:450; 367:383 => 7.5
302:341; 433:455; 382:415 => 6.3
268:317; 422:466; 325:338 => 1.6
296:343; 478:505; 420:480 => 4.3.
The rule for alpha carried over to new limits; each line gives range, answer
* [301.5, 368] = 2.98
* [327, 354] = 2.6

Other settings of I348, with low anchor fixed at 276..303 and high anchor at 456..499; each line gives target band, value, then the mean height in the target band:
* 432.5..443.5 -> 0.09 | 2.8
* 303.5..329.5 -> -0.15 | 3.72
